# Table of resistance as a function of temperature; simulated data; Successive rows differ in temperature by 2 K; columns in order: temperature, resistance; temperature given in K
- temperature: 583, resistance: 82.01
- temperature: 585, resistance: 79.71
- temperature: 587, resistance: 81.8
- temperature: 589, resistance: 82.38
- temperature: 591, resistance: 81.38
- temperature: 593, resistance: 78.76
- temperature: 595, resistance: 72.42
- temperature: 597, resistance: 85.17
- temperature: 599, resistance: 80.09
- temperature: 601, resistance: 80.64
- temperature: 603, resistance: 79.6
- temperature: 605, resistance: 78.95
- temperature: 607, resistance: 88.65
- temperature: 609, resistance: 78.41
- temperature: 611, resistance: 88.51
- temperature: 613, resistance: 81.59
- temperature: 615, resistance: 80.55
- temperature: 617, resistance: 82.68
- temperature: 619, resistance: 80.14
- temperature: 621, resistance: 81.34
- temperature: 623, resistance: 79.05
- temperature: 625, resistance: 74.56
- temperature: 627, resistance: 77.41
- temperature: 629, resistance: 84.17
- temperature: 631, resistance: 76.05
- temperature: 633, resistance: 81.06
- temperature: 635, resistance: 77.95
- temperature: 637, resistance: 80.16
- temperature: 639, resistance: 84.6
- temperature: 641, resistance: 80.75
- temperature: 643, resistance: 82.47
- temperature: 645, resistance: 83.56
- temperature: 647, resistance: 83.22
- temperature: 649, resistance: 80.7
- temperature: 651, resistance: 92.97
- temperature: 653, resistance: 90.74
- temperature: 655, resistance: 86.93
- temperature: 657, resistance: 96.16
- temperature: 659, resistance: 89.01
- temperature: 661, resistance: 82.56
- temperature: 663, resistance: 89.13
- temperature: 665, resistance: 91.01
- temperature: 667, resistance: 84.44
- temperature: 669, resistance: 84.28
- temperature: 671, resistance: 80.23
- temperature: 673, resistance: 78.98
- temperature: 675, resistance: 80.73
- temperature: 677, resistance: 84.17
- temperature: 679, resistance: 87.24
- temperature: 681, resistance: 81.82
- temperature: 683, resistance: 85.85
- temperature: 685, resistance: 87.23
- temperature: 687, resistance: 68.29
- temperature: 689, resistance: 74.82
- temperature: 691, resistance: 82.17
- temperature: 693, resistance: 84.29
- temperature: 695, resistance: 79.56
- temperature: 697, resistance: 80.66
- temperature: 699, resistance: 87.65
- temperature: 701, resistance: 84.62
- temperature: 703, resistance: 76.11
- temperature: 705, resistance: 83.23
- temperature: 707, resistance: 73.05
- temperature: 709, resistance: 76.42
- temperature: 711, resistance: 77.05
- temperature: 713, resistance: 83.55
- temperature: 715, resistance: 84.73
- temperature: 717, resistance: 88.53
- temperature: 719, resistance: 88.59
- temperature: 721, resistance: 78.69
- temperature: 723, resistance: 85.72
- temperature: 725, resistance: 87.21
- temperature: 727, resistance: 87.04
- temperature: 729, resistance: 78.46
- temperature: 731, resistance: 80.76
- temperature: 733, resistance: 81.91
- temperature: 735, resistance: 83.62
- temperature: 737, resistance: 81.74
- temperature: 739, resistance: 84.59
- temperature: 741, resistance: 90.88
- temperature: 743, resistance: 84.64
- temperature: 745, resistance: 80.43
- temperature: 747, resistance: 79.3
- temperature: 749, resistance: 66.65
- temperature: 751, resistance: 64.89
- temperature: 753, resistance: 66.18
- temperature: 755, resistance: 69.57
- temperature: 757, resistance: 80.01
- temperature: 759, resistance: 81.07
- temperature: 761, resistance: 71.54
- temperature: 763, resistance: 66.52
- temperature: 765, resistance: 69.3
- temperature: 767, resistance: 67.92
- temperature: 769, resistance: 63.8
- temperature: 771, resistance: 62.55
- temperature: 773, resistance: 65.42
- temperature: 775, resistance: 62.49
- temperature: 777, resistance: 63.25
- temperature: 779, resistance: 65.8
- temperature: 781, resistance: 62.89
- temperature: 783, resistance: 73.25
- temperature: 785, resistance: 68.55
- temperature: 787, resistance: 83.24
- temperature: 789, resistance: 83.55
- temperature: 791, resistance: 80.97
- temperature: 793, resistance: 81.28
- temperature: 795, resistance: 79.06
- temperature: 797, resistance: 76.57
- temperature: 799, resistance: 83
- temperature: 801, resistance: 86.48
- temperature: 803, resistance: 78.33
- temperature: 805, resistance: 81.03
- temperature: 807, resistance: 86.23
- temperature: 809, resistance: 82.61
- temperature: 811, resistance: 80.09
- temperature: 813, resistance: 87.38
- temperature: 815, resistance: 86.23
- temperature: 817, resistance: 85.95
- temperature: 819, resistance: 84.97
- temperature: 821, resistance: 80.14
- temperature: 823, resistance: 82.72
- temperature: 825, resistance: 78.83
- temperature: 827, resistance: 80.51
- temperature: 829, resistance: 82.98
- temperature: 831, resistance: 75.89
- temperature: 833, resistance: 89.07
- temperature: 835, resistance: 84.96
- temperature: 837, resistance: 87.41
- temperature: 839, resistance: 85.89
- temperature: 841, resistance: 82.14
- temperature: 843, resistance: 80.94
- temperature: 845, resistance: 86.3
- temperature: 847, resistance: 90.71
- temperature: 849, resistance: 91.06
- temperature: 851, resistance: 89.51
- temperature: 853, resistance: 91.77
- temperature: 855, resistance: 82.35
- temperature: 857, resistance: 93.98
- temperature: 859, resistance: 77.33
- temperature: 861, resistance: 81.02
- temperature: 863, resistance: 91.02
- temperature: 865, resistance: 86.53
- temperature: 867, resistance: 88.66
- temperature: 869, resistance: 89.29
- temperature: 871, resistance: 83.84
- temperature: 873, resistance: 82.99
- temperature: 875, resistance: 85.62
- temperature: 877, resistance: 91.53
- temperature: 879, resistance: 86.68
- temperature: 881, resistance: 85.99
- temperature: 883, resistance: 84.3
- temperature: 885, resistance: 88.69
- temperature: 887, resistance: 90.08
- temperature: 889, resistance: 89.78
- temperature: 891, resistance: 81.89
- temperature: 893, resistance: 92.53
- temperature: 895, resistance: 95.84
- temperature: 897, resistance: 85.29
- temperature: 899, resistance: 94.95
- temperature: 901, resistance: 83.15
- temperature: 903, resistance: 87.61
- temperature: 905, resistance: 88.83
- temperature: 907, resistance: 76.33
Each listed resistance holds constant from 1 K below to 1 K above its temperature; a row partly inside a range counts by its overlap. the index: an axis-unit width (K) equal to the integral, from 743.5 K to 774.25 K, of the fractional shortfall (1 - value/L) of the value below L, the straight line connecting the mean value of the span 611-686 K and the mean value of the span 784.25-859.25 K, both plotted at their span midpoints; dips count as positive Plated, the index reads 4.8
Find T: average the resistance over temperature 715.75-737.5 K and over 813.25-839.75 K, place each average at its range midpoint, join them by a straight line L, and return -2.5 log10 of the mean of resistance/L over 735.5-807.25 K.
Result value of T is 0.124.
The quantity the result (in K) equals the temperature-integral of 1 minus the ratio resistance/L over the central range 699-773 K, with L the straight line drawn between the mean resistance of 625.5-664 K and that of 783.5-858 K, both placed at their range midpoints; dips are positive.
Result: 5.1 K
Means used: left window 84.1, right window 83.5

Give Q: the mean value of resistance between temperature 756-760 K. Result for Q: 80.5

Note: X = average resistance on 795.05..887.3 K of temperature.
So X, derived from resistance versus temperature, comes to 84.9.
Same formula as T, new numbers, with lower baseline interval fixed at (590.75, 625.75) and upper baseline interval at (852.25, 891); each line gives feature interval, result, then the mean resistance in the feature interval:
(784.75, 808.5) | 0.05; 81.1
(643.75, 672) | -0.06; 86.7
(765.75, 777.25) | 0.29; 64.4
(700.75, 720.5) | 0.02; 81.4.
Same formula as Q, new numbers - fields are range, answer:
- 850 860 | 87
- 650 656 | 90.2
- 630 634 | 78.6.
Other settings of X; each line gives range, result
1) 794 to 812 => 81.5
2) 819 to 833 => 81.2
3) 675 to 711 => 80.9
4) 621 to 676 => 83.4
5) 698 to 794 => 76.9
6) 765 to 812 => 74.6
